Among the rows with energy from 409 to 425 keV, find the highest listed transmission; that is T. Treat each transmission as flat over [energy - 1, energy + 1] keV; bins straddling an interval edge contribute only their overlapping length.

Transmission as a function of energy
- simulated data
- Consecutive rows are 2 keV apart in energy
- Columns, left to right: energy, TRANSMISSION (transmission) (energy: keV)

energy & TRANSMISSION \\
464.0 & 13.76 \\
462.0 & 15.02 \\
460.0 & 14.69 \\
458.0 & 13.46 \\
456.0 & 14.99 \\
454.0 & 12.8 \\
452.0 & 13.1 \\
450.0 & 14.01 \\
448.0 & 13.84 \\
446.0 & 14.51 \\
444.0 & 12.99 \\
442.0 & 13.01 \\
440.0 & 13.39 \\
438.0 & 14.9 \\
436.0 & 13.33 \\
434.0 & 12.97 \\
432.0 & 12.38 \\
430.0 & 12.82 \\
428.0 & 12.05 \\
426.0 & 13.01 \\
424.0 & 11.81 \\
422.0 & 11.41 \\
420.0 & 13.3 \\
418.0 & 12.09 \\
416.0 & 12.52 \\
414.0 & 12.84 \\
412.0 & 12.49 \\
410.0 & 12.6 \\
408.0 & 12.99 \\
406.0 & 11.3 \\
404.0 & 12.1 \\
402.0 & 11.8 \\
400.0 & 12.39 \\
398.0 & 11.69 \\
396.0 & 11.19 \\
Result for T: 13.3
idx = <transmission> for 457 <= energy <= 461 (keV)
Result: 14.1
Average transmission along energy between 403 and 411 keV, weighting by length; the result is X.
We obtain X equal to 12.2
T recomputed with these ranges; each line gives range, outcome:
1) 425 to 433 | 13.01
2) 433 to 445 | 14.9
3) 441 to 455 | 14.51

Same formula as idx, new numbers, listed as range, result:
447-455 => 13.4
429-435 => 12.7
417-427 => 12.3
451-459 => 13.6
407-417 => 12.7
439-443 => 13.2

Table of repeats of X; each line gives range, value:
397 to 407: 11.9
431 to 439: 13.4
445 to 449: 14.2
